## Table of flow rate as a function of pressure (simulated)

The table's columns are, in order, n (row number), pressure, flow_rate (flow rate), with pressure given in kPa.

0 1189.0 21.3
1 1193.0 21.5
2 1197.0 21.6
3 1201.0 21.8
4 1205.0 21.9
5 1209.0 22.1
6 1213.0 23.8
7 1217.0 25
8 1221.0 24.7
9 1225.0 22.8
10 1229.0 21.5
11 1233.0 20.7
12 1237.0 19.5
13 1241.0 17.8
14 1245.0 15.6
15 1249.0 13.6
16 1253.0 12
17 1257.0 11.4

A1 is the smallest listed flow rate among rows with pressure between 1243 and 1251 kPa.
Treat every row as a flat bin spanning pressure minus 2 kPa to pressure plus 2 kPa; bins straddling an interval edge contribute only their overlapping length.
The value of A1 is 13.6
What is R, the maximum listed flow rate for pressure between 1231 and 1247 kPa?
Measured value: 20.7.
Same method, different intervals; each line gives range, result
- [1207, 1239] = 25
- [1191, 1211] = 22.1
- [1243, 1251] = 15.6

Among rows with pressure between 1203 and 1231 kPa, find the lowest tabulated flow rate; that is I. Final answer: 21.5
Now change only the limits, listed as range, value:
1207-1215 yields 22.1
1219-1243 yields 17.8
